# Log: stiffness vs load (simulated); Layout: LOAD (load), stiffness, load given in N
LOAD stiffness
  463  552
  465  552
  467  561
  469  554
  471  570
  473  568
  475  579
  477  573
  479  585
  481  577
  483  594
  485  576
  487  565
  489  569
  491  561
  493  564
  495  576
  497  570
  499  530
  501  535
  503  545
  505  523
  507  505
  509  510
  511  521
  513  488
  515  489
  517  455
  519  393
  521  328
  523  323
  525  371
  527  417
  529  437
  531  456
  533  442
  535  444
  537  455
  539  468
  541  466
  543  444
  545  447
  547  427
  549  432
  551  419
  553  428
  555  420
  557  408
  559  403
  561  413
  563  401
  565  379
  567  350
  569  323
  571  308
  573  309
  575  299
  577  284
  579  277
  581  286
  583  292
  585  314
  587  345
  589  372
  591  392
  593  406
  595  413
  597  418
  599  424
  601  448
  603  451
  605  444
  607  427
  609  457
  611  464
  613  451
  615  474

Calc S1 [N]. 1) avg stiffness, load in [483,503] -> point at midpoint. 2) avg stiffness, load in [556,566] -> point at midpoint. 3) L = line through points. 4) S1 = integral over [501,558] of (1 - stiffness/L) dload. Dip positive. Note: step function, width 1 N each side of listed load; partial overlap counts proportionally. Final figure 3.3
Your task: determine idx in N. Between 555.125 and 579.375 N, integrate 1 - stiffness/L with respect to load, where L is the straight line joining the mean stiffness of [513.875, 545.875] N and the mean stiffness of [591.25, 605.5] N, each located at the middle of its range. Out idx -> 4.3 N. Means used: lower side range 427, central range 351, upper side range 427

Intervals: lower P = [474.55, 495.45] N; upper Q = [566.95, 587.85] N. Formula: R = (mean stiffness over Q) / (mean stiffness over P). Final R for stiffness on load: 0.5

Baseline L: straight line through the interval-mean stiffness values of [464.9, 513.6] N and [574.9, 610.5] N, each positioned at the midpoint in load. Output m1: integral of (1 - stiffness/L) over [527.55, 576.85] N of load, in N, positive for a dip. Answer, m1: 4.8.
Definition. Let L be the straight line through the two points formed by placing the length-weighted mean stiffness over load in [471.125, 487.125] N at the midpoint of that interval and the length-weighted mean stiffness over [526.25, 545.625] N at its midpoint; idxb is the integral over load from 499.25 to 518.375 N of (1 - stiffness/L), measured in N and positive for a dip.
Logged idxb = 0.1 N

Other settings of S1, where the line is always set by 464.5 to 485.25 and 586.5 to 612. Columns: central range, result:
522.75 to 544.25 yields 2.89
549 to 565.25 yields 2.10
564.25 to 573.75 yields 2.59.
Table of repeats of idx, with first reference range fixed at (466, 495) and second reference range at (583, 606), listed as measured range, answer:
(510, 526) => 2.9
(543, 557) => 1.1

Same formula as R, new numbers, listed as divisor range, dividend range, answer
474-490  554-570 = 0.67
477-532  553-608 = 0.74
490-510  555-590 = 0.63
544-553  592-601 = 0.97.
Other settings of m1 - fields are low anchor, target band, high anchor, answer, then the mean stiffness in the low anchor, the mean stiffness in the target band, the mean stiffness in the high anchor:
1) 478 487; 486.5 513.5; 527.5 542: -0.1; 581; 541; 451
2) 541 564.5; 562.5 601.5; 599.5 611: 7.7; 423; 350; 446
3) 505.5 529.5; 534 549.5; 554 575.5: -1.8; 438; 448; 366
